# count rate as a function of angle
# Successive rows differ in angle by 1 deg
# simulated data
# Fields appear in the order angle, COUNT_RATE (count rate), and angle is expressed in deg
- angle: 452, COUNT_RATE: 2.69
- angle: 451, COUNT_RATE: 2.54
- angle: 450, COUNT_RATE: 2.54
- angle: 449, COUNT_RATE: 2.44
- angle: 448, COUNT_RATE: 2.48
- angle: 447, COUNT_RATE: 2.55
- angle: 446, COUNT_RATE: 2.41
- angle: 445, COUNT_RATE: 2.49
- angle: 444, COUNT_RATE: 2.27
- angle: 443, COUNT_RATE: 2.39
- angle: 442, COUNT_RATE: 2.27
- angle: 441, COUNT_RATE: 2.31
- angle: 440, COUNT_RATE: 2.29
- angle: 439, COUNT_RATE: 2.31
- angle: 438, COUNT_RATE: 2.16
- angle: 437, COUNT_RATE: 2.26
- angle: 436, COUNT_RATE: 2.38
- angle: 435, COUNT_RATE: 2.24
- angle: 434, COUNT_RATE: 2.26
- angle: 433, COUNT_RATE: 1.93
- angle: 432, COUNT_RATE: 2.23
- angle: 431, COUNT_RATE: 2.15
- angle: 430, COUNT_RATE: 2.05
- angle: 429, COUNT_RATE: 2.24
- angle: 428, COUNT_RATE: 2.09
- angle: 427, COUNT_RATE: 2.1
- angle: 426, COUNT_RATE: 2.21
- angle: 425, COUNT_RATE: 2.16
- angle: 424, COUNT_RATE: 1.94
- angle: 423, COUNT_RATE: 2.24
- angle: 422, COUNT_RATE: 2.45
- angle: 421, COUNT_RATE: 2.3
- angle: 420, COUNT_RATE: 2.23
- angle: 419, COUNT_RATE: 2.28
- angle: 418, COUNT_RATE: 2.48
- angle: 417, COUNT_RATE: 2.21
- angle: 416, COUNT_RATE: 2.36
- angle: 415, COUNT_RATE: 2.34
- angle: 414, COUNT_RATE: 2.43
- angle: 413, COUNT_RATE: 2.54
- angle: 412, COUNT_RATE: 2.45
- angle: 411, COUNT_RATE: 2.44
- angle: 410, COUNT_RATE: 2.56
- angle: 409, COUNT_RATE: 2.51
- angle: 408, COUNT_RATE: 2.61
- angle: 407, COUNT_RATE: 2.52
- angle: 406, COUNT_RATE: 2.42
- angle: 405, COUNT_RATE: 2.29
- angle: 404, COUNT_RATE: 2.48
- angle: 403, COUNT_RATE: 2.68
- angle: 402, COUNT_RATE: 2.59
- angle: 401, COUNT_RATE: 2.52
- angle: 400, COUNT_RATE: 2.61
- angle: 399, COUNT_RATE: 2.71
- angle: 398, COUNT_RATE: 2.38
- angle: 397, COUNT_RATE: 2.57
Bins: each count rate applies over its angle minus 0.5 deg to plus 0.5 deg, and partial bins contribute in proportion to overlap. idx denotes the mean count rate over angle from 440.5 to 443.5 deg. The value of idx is 2.32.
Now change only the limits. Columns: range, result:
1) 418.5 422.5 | 2.31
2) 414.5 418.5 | 2.35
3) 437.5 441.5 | 2.27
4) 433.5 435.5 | 2.25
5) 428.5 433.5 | 2.12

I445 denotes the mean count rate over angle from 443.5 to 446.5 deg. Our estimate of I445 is 2.39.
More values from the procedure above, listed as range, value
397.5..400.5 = 2.57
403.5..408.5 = 2.46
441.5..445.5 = 2.35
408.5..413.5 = 2.5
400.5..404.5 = 2.57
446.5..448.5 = 2.51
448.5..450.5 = 2.49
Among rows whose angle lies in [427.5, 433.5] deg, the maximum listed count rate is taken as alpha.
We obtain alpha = 2.24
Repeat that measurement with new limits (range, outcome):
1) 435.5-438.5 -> 2.38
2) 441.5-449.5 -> 2.55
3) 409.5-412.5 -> 2.56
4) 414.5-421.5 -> 2.48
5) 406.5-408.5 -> 2.61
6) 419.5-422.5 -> 2.45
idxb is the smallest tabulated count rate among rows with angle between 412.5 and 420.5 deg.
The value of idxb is 2.21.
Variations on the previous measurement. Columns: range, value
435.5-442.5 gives 2.16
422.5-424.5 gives 1.94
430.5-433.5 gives 1.93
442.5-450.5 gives 2.27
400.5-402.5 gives 2.52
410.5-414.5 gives 2.43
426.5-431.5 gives 2.05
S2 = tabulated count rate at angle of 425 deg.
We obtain 2.16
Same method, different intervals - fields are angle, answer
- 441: 2.31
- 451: 2.54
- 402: 2.59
